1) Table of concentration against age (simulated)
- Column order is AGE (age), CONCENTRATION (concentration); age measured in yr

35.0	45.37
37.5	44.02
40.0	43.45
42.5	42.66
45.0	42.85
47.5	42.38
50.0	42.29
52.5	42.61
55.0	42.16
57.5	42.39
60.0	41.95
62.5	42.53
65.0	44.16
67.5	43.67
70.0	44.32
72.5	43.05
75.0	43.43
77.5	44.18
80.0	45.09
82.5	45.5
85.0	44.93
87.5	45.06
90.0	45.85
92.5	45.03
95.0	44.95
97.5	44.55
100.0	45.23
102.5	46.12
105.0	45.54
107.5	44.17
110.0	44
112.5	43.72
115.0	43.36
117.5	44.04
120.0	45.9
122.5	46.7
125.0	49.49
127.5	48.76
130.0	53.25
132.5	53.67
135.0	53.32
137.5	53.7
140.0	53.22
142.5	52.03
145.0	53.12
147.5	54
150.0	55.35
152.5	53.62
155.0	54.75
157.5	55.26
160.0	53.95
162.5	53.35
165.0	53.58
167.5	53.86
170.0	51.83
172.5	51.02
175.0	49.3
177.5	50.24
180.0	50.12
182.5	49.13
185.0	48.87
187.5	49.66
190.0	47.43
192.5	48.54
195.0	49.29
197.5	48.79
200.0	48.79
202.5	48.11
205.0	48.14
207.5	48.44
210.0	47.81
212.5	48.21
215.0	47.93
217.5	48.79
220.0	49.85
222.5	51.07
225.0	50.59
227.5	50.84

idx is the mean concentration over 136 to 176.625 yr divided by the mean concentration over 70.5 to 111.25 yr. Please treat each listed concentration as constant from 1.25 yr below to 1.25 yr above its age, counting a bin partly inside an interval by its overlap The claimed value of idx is 1.19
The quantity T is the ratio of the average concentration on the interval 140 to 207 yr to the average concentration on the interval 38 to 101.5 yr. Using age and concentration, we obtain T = 1.17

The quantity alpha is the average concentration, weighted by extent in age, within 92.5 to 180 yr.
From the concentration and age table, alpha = 49.9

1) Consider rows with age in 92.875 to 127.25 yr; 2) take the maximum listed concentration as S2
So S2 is 49.49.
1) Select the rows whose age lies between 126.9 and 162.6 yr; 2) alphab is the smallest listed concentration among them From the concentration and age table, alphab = 48.76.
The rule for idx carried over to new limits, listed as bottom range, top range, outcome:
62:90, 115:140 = 1.12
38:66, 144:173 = 1.26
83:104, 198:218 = 1.07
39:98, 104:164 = 1.15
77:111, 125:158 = 1.18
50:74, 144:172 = 1.25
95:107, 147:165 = 1.20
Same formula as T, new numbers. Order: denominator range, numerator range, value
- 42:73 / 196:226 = 1.14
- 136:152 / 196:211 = 0.90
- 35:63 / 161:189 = 1.19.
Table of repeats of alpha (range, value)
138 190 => 52.2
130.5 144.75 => 53.2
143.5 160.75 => 54.3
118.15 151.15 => 51.6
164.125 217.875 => 49.4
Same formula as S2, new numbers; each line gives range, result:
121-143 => 53.7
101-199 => 55.35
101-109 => 46.12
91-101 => 45.23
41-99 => 45.85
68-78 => 44.32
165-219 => 53.86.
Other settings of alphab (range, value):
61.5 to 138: 42.53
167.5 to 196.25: 47.43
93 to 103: 44.55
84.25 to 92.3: 44.93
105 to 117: 43.36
